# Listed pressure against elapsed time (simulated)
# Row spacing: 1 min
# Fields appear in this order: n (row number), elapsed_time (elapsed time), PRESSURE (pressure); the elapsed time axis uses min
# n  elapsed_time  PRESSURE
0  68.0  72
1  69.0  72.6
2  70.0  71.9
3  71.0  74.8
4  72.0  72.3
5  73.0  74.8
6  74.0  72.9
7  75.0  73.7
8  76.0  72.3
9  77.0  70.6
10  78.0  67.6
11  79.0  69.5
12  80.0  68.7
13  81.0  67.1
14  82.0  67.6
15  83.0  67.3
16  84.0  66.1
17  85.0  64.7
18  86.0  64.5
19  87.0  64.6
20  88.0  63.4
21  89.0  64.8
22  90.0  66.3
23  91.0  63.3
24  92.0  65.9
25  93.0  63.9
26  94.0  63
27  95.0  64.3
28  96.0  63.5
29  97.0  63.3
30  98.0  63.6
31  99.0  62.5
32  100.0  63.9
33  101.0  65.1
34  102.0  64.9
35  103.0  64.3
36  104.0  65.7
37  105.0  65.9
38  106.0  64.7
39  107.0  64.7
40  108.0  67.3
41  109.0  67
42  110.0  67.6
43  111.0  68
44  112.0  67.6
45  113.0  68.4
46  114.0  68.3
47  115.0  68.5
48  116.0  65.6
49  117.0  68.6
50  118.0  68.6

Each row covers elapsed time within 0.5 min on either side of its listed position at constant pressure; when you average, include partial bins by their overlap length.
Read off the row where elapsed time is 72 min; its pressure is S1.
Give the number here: 72.3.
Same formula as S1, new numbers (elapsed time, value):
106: 64.7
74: 72.9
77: 70.6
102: 64.9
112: 67.6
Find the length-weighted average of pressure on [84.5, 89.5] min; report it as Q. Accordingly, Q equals 64.4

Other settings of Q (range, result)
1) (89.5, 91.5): 64.8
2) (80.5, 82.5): 67.3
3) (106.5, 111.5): 66.9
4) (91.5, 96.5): 64.1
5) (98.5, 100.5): 63.2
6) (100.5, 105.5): 65.2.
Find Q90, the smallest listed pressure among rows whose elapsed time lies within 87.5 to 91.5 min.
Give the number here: 63.3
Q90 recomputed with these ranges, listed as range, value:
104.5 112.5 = 64.7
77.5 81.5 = 67.1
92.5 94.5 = 63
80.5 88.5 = 63.4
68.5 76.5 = 71.9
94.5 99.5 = 62.5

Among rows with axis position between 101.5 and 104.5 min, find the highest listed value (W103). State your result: 65.7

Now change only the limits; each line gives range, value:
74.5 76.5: 73.7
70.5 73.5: 74.8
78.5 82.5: 69.5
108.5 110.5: 67.6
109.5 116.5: 68.5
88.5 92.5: 66.3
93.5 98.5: 64.3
